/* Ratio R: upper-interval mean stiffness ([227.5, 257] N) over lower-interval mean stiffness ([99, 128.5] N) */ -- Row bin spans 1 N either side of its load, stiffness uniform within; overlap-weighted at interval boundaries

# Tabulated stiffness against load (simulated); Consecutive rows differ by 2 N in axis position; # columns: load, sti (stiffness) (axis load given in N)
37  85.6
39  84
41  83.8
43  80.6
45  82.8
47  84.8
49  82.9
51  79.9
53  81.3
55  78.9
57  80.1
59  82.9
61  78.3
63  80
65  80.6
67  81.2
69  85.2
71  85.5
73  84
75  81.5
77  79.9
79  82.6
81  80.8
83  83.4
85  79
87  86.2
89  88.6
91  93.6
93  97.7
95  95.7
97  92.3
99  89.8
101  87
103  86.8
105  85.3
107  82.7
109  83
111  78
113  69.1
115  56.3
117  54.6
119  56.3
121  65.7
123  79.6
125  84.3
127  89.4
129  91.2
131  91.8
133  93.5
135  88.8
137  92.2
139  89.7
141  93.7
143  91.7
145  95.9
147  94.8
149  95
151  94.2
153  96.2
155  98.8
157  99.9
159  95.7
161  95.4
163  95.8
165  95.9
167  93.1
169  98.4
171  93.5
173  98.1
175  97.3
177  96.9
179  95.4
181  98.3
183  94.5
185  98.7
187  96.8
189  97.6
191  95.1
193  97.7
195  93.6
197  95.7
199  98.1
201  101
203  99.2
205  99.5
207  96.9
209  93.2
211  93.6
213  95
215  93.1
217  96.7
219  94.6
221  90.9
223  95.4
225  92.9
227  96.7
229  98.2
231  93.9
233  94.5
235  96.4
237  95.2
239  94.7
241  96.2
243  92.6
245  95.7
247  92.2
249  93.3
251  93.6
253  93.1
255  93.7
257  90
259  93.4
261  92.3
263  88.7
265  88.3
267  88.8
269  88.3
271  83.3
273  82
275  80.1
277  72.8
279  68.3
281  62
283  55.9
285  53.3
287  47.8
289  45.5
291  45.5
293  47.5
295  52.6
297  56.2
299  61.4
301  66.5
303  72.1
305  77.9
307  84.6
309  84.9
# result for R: 1.24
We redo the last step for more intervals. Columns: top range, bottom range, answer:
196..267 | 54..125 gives 1.17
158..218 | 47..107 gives 1.14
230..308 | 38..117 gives 0.95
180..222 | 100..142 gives 1.19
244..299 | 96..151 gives 0.90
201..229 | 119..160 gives 1.06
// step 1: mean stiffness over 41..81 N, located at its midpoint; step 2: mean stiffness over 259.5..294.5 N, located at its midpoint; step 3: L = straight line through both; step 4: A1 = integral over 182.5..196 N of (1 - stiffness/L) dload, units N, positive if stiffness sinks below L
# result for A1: -3.9 N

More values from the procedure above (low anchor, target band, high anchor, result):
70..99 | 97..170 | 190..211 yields 3.23 N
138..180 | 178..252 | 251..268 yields -1.98 N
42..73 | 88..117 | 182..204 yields 1.02 N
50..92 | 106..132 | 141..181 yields 4.11 N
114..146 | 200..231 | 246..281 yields -3.95 N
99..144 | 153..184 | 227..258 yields -3.57 N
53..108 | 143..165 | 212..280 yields -2.12 N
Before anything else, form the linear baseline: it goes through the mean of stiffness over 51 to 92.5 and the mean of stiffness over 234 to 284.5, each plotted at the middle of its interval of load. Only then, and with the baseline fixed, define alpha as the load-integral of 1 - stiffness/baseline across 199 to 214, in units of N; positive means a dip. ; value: -2.0 N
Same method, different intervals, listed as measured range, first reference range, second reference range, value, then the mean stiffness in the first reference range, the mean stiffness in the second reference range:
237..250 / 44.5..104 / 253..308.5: -3.4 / 84.5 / 72.3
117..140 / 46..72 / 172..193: 2.0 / 81.7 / 96.9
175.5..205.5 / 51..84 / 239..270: -2.9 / 81.6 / 92.1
